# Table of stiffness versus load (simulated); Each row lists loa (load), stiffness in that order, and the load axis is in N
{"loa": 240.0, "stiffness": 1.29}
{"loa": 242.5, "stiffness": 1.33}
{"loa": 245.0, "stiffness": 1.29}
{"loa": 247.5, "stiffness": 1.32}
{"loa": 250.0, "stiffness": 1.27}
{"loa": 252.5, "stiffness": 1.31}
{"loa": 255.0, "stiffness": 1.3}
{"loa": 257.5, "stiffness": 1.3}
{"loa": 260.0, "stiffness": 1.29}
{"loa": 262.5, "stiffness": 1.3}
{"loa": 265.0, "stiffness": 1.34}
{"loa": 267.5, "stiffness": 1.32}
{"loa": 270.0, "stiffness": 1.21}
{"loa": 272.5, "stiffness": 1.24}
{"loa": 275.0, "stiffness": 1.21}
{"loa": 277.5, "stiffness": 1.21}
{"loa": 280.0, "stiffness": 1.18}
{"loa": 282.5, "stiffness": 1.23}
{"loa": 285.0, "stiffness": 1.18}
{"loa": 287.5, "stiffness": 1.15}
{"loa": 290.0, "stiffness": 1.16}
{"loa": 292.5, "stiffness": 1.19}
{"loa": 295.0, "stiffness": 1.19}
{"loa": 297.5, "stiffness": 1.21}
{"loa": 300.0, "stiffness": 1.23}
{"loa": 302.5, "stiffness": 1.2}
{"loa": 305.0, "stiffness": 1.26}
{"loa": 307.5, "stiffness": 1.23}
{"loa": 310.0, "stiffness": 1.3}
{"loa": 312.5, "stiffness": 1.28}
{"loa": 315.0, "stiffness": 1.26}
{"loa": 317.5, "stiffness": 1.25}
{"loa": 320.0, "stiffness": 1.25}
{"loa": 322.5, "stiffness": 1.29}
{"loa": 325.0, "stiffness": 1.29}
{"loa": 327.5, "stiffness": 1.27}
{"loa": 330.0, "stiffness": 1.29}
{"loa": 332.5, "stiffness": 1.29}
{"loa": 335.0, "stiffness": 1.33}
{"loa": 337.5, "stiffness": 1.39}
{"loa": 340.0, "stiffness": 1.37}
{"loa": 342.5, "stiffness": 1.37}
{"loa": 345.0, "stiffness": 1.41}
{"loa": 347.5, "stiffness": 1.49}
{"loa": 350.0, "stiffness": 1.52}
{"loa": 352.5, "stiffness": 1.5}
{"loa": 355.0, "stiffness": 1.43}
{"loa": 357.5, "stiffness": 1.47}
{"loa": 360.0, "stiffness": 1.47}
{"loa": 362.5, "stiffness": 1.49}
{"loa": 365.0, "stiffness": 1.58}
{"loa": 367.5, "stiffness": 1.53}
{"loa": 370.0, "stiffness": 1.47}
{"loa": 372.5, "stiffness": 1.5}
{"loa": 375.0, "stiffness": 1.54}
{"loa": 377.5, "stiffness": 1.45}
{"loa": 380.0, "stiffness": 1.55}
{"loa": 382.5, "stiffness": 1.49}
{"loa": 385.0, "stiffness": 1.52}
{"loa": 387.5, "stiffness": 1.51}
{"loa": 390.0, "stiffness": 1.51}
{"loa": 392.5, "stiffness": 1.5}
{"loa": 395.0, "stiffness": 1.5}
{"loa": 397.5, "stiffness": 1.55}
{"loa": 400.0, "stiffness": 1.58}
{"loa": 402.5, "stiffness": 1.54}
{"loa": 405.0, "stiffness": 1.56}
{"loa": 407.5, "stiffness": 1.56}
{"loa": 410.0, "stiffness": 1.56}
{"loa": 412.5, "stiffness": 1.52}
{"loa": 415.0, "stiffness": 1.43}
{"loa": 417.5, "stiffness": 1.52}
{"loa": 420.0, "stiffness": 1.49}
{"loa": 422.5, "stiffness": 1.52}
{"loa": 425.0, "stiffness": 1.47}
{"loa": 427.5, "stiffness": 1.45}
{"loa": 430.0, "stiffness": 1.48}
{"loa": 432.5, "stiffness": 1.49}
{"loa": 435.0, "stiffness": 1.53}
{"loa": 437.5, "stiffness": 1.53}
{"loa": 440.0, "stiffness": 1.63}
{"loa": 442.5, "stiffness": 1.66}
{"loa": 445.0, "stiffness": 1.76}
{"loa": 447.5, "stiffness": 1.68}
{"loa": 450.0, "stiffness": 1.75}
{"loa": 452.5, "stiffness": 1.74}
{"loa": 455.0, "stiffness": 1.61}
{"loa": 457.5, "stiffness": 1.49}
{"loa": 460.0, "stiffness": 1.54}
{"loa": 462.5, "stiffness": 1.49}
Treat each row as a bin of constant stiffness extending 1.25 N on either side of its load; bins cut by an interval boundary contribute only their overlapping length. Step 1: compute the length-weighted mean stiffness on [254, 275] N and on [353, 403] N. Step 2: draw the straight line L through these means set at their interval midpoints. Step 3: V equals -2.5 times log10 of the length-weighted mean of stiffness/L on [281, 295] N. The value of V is 0.13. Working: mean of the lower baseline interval 1.28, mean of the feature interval 1.18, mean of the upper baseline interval 1.51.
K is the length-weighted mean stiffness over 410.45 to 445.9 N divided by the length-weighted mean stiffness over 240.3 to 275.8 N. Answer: 1.19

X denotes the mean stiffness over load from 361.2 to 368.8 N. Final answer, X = 1.53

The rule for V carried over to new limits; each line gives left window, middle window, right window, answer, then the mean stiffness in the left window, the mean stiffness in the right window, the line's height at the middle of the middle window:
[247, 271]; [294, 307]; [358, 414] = 0.13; 1.3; 1.52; 1.37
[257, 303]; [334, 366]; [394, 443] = -0.05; 1.23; 1.53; 1.38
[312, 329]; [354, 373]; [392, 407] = -0.06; 1.27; 1.54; 1.42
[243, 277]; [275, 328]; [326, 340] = 0.07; 1.28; 1.32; 1.3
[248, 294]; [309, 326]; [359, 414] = 0.07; 1.24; 1.52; 1.36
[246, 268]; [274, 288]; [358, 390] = 0.13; 1.3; 1.51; 1.35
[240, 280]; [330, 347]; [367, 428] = 0.04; 1.28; 1.51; 1.41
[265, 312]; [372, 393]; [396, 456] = -0.04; 1.22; 1.57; 1.46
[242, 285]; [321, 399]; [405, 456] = 0.00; 1.27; 1.57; 1.44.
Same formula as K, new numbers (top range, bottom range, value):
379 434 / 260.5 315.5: 1.23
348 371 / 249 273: 1.16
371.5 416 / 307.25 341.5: 1.18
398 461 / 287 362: 1.19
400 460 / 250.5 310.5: 1.26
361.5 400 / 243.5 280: 1.19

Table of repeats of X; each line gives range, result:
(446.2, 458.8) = 1.65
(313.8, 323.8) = 1.26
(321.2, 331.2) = 1.28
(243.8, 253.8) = 1.3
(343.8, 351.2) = 1.47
